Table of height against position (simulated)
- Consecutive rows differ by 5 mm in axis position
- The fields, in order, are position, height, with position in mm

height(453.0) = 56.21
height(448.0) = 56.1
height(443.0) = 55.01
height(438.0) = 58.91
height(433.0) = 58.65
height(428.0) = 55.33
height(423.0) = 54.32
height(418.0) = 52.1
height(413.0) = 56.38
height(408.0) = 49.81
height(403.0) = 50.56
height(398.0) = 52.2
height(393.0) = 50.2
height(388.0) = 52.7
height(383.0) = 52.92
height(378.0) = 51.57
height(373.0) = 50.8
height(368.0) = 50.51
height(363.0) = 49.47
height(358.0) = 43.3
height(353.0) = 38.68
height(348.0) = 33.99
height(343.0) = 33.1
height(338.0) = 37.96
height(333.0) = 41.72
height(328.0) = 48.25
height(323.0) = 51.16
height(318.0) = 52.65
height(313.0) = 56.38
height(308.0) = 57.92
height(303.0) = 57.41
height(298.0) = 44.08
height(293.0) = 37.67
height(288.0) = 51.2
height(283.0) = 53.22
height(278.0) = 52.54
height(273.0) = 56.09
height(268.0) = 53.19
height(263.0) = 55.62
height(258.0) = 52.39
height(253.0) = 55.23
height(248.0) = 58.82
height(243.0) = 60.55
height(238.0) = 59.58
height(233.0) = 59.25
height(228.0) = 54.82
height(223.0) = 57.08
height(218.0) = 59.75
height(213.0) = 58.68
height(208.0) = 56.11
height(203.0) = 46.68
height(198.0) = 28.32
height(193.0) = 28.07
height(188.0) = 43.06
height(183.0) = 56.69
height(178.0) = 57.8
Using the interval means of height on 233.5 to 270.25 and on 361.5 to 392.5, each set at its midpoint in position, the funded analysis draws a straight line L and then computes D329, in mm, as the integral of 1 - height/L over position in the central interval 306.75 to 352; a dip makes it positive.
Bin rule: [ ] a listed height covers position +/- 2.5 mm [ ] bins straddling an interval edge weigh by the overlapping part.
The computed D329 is 6.9 mm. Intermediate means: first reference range 56.7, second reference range 51.3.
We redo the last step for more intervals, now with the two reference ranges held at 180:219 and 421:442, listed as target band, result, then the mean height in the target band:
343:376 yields 6.15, 43.7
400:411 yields 1.00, 50.6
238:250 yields -2.71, 59.7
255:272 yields -1.52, 54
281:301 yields 1.60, 46.6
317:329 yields 0.31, 50.7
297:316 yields -1.22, 54.7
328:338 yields 1.92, 42.4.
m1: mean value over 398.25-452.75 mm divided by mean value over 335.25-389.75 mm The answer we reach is 1.22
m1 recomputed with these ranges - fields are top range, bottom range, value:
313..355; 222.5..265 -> 0.76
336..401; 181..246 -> 0.90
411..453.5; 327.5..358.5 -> 1.44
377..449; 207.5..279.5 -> 0.95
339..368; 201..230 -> 0.73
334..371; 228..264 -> 0.72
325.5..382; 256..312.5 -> 0.84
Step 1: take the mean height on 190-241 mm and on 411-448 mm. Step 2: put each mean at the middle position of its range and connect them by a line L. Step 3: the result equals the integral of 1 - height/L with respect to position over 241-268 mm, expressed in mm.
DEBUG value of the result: -2.3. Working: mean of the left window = 50.9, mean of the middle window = 56.1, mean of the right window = 55.8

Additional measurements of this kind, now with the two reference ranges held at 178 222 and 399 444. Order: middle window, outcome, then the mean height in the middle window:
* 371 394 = 0.7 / 51.8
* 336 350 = 4.6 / 34.9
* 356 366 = 1.1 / 46.7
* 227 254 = -5.0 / 58.4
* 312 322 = -0.4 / 53.7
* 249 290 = -3.1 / 53.9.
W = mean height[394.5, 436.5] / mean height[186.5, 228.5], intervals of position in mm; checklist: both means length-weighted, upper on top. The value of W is 1.1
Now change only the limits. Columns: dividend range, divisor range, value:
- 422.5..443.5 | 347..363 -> 1.39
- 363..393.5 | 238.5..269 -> 0.91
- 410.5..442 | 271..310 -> 1.09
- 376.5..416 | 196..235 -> 0.99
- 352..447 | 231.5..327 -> 0.97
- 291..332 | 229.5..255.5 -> 0.86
